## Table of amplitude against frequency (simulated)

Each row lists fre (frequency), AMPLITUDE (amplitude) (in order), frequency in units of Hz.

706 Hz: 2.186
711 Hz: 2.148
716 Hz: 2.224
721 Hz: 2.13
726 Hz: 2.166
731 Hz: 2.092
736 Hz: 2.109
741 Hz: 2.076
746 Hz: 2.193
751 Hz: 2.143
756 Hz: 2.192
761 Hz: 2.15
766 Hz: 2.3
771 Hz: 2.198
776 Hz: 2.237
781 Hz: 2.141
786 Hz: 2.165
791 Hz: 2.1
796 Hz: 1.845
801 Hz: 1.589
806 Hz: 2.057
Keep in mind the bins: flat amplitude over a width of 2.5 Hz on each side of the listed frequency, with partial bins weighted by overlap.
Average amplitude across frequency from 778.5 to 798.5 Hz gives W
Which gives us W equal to 2.06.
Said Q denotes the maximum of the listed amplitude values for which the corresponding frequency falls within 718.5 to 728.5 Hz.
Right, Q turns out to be 2.166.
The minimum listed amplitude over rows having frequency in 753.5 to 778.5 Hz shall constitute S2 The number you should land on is 2.15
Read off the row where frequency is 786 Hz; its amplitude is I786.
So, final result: 2.165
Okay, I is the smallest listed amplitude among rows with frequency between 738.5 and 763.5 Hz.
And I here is 2.076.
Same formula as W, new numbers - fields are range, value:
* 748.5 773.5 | 2.2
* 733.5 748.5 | 2.13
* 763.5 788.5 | 2.21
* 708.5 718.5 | 2.19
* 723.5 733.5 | 2.13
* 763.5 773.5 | 2.25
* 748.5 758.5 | 2.17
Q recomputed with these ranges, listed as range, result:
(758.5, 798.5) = 2.3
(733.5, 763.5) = 2.193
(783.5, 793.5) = 2.165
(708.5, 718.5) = 2.224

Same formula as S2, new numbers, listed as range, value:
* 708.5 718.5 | 2.148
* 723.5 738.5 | 2.092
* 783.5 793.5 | 2.1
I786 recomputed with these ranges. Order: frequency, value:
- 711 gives 2.148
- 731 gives 2.092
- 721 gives 2.13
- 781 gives 2.141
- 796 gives 1.845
